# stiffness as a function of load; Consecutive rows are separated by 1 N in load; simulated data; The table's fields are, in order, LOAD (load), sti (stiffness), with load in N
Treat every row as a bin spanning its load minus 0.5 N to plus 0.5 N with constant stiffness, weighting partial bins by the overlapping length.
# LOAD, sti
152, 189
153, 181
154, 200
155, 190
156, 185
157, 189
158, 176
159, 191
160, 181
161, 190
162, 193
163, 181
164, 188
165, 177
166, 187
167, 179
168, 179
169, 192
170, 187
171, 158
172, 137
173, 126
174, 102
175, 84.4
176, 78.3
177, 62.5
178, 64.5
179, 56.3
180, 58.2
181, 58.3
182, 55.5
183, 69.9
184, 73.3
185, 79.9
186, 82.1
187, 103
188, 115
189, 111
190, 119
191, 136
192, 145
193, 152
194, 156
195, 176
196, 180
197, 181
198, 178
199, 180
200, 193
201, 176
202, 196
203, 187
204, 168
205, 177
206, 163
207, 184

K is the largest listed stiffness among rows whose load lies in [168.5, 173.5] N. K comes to 192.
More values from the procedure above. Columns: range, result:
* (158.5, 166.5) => 193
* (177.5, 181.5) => 64.5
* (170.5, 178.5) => 158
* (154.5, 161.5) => 191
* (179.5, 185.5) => 79.9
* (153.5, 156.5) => 200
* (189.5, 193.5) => 152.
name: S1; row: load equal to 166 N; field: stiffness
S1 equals 187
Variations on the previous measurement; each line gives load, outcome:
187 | 103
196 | 180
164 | 188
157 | 189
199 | 180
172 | 137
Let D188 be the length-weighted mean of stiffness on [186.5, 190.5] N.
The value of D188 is 112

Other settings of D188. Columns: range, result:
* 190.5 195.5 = 153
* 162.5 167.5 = 182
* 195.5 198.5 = 180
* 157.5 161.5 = 184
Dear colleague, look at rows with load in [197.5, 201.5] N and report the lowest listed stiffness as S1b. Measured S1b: 176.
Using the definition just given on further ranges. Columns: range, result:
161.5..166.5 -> 177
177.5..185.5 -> 55.5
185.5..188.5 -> 82.1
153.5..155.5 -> 190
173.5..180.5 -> 56.3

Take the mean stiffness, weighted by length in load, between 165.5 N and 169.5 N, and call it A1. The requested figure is 184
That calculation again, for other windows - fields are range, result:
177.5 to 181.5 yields 59.3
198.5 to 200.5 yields 186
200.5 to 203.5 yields 186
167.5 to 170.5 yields 186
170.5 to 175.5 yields 121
